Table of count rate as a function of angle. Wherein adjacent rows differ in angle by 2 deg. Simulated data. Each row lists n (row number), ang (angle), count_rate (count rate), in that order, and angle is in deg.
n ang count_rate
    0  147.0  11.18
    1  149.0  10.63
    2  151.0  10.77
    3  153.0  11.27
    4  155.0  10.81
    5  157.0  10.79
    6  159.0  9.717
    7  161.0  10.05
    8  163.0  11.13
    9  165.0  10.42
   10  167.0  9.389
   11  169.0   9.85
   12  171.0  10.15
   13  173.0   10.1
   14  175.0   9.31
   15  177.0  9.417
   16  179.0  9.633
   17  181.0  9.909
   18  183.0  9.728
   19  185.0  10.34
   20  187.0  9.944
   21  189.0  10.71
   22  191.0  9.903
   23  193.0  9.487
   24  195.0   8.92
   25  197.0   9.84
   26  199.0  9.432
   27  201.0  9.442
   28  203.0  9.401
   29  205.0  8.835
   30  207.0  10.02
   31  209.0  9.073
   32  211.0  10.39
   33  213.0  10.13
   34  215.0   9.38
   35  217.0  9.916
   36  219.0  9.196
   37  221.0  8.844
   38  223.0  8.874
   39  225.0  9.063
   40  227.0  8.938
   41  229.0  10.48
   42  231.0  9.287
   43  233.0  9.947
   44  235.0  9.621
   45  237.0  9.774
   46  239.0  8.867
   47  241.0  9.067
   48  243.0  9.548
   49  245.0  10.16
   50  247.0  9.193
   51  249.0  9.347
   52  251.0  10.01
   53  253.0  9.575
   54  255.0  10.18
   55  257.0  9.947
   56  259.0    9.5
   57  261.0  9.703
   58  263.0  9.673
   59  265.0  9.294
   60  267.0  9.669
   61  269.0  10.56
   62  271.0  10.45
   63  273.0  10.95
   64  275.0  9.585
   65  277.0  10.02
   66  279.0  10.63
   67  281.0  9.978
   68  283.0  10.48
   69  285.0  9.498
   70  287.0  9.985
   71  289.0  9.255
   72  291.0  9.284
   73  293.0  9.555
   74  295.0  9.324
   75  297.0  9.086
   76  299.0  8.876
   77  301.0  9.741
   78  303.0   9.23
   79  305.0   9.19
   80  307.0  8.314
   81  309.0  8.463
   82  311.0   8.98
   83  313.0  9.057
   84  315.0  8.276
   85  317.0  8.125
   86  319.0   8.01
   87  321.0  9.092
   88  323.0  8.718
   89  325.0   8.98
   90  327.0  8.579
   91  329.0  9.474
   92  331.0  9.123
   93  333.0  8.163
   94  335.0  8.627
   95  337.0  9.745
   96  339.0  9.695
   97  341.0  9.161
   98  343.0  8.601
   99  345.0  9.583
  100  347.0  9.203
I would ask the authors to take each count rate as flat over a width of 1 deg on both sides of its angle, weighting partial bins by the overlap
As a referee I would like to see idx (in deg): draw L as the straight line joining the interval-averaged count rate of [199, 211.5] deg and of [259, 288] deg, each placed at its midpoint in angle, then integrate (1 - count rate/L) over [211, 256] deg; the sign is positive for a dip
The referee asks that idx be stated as 0.8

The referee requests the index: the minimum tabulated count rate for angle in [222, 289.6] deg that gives 8.867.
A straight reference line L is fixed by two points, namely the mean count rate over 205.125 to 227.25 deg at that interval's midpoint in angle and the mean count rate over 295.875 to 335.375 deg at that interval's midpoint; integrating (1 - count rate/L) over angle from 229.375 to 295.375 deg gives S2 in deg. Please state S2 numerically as -4.5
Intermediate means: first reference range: 9.43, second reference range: 8.81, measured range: 9.77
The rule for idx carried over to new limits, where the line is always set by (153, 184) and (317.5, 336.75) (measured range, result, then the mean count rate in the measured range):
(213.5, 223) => 0.3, 9.33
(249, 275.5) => -1.7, 9.91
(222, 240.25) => 0.3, 9.42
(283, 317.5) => -0.5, 9.13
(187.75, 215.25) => 0.4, 9.65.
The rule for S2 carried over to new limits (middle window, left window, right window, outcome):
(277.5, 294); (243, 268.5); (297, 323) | -1.1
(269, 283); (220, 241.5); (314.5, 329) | -2.1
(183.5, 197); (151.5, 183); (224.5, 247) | 0.1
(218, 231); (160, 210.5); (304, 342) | 0.4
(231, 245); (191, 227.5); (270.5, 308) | 0.0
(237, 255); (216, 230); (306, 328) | -0.7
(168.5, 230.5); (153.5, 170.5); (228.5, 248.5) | 1.9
